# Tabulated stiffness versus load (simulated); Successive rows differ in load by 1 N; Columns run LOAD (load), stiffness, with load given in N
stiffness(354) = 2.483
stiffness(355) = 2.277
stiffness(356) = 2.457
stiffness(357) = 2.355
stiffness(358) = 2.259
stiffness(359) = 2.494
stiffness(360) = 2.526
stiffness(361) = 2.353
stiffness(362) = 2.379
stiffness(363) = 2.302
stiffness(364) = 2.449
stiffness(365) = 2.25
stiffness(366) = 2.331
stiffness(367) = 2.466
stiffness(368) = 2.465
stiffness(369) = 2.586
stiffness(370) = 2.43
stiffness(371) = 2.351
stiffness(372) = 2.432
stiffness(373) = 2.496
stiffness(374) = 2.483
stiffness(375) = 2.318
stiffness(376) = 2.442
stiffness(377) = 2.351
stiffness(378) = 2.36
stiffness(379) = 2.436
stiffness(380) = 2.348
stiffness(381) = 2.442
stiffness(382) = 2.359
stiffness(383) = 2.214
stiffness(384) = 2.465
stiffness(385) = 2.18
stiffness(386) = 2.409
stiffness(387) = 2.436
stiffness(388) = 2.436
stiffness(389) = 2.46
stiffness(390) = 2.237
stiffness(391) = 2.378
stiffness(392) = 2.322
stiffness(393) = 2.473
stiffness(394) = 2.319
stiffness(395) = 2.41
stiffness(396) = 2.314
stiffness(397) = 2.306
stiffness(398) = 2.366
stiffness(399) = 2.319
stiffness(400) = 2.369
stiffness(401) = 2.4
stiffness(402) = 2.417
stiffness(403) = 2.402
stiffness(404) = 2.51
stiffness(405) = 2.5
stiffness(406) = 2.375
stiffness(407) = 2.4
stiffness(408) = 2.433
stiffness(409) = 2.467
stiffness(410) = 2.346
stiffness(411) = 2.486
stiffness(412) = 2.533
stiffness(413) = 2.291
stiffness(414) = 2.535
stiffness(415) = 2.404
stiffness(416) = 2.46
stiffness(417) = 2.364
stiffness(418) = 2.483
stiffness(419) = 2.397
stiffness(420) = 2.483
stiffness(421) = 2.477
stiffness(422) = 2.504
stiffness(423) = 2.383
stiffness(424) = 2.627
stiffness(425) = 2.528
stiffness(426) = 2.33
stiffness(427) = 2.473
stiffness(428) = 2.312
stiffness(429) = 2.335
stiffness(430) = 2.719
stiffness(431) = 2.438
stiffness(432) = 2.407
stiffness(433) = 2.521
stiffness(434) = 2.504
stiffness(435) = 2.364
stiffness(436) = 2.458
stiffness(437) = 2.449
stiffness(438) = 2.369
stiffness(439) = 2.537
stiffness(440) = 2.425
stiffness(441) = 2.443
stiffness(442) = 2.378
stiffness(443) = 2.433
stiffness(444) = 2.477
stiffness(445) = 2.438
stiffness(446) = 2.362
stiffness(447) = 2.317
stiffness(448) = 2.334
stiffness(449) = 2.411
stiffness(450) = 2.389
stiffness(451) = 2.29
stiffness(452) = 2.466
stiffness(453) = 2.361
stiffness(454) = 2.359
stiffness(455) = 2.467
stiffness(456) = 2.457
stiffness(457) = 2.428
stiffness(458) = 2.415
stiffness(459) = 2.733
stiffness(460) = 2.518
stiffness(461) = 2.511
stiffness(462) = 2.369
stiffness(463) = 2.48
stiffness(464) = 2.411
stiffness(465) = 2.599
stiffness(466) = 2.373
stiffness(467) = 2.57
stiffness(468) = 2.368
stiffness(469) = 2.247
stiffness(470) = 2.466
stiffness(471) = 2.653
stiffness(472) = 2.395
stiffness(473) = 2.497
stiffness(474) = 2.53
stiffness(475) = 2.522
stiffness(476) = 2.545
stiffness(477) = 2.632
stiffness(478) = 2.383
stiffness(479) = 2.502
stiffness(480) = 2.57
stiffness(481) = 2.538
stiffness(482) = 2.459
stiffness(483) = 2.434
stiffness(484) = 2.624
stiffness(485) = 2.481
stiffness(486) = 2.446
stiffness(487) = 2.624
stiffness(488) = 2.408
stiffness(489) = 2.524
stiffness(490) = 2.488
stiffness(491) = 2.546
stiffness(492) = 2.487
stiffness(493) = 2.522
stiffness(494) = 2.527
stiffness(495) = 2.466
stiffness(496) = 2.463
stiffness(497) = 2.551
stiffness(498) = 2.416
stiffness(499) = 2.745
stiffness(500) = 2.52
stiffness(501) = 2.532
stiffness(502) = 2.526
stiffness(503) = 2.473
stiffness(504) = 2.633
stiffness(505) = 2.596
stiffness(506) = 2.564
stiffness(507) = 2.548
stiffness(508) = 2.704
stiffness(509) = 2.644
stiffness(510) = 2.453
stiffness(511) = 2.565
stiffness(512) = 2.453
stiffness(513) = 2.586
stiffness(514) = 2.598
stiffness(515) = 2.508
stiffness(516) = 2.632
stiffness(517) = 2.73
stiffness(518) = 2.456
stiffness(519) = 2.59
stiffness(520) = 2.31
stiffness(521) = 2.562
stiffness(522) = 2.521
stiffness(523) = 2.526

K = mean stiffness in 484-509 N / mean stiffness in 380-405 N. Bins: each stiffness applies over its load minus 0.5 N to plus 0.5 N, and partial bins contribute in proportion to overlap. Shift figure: 1.1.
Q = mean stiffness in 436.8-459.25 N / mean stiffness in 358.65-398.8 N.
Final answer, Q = 1.01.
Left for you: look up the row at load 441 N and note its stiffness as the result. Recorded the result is 2.443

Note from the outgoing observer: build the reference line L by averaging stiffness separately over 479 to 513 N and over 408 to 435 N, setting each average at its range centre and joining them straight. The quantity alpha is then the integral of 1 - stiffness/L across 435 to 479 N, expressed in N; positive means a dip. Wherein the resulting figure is 0.7 N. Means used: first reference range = 2.45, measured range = 2.45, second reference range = 2.53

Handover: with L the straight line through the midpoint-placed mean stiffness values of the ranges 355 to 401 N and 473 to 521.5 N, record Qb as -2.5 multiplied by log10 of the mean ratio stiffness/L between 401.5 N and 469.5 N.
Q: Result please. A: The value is 0.01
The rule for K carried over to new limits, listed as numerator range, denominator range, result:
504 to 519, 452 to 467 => 1.04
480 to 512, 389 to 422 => 1.05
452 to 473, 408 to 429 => 1.01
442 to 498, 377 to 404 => 1.04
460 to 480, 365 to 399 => 1.04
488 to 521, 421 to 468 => 1.04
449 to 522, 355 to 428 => 1.04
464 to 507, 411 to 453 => 1.03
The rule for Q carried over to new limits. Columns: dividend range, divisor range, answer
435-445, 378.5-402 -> 1.03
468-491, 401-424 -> 1.02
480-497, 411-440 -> 1.02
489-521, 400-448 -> 1.04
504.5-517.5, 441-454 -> 1.08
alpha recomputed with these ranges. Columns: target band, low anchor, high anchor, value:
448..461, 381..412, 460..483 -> 0.1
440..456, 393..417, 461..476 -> 0.3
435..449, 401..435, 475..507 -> 0.3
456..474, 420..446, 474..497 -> 0.1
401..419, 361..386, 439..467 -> -0.2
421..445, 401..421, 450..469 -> -0.1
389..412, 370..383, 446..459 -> 0.0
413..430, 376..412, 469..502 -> -0.2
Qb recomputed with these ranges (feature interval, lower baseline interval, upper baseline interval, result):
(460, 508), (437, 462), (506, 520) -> 0.00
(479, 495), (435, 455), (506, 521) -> -0.01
